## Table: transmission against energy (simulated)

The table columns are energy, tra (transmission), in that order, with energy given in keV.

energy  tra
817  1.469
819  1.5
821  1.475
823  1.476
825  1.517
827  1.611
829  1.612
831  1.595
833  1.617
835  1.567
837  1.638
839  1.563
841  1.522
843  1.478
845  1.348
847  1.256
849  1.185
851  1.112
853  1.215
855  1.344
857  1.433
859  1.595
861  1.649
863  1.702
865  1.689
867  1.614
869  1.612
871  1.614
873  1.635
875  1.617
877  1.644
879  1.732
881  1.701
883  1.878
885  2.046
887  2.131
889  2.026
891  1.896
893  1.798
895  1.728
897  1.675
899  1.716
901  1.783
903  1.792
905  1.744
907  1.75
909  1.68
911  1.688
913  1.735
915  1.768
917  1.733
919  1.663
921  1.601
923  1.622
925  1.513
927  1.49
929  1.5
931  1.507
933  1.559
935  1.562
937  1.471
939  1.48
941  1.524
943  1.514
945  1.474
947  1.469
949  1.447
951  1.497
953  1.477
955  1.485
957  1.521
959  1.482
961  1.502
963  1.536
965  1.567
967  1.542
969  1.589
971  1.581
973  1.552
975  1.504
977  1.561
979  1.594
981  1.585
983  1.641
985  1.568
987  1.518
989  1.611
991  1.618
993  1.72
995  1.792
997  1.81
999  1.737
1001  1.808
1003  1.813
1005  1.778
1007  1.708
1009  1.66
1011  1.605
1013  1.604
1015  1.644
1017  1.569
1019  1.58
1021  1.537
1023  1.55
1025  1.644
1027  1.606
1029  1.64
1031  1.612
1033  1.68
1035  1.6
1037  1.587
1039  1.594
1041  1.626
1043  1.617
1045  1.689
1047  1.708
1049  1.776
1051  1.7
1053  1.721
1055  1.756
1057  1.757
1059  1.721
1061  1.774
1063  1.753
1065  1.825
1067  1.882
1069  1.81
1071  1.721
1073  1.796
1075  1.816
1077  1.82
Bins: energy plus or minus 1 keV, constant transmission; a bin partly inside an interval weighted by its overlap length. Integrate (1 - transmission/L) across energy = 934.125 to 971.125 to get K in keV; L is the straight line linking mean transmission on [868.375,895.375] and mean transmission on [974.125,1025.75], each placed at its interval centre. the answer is 4.2 keV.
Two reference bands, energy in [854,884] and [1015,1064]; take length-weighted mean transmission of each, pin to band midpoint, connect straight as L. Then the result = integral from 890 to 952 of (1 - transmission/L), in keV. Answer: 0.5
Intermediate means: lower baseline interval 1.63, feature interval 1.63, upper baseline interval 1.66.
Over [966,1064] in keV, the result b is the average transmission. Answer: 1.65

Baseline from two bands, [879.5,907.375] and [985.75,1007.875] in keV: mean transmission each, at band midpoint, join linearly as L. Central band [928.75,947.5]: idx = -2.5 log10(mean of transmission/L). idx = 0.18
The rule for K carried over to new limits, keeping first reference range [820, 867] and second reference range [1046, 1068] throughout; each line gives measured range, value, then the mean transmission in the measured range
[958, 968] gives 0.7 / 1.53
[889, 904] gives -2.2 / 1.79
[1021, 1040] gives 1.3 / 1.61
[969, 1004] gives 0.5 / 1.65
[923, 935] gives 0.5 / 1.53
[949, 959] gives 0.9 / 1.49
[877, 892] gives -3.5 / 1.9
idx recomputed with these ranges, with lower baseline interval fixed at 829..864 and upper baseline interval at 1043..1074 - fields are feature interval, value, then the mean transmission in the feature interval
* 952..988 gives 0.061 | 1.54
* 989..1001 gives -0.040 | 1.73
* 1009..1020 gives 0.058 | 1.61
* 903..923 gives -0.101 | 1.71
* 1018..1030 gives 0.075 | 1.59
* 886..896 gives -0.248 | 1.92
